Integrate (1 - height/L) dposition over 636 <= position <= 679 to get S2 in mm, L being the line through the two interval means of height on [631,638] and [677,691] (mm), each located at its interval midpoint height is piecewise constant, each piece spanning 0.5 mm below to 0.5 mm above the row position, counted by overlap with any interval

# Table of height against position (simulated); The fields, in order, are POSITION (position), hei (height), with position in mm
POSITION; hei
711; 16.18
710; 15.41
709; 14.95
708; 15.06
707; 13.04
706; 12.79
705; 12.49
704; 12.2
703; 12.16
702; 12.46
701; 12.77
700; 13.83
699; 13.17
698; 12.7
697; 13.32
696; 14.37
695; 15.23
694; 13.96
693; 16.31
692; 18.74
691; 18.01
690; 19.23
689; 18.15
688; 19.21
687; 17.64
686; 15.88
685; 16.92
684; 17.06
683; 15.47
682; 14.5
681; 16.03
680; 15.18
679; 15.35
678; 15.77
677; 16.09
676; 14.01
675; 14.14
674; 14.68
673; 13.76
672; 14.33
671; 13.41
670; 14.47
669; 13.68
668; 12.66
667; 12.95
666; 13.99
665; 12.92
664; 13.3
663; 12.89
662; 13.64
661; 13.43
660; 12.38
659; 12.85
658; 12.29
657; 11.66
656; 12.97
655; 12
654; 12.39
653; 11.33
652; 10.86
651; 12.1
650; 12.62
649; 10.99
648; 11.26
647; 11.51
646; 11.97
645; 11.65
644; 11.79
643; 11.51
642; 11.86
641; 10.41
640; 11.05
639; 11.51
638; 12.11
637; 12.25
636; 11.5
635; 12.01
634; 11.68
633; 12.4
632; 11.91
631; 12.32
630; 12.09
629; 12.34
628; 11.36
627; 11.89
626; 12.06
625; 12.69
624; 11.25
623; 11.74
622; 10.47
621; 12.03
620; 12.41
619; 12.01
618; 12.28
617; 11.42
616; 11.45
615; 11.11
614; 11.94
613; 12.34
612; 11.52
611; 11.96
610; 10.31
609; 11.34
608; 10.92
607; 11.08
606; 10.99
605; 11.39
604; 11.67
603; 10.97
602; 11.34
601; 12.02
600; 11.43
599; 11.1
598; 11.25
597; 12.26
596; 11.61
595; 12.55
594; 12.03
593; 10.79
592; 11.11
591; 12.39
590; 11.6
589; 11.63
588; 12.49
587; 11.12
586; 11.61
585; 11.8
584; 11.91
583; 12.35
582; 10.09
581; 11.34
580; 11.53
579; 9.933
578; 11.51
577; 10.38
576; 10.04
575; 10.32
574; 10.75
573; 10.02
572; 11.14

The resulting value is 4.41 mm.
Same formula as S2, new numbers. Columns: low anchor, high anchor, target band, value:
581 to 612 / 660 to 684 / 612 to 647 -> 2.48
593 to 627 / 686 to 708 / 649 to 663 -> 1.07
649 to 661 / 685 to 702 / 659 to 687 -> -1.22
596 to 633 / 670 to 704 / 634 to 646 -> 1.18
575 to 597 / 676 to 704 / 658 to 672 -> 1.17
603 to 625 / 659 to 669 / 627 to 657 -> 1.54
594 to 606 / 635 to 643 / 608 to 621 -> -0.09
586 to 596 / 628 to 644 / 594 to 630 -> 0.40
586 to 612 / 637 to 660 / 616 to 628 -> -0.18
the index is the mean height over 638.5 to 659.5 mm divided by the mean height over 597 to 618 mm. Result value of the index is 1.03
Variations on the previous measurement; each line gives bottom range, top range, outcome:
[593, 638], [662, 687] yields 1.25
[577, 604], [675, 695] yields 1.43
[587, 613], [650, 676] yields 1.13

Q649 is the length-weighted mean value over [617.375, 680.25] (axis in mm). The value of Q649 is 12.5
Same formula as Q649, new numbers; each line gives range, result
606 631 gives 11.7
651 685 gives 13.7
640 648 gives 11.5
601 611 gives 11.2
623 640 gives 11.9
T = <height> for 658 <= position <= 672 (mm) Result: 13.3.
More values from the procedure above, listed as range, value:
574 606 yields 11.4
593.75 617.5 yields 11.5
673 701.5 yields 15.6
